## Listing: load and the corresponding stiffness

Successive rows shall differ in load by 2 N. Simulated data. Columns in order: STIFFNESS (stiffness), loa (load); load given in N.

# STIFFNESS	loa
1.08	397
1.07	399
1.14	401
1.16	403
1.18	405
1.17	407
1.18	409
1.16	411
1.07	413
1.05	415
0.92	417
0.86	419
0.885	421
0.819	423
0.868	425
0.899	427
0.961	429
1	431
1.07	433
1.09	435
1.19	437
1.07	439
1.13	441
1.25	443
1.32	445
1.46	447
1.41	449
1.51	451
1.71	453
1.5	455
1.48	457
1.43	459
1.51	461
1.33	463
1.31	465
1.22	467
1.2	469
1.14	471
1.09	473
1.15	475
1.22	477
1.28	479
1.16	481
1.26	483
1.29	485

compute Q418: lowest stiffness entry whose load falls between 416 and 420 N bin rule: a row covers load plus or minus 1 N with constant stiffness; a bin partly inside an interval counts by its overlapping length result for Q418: 0.86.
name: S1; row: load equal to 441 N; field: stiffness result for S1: 1.13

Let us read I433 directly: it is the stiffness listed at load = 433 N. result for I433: 1.07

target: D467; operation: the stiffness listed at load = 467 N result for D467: 1.22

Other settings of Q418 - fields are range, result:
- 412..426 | 0.819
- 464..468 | 1.22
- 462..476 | 1.09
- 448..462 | 1.41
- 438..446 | 1.07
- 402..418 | 0.92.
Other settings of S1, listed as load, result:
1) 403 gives 1.16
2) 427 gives 0.899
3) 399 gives 1.07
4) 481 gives 1.16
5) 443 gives 1.25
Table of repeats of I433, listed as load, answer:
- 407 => 1.17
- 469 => 1.2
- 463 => 1.33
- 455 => 1.5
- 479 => 1.28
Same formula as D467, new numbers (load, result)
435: 1.09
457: 1.48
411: 1.16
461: 1.51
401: 1.14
